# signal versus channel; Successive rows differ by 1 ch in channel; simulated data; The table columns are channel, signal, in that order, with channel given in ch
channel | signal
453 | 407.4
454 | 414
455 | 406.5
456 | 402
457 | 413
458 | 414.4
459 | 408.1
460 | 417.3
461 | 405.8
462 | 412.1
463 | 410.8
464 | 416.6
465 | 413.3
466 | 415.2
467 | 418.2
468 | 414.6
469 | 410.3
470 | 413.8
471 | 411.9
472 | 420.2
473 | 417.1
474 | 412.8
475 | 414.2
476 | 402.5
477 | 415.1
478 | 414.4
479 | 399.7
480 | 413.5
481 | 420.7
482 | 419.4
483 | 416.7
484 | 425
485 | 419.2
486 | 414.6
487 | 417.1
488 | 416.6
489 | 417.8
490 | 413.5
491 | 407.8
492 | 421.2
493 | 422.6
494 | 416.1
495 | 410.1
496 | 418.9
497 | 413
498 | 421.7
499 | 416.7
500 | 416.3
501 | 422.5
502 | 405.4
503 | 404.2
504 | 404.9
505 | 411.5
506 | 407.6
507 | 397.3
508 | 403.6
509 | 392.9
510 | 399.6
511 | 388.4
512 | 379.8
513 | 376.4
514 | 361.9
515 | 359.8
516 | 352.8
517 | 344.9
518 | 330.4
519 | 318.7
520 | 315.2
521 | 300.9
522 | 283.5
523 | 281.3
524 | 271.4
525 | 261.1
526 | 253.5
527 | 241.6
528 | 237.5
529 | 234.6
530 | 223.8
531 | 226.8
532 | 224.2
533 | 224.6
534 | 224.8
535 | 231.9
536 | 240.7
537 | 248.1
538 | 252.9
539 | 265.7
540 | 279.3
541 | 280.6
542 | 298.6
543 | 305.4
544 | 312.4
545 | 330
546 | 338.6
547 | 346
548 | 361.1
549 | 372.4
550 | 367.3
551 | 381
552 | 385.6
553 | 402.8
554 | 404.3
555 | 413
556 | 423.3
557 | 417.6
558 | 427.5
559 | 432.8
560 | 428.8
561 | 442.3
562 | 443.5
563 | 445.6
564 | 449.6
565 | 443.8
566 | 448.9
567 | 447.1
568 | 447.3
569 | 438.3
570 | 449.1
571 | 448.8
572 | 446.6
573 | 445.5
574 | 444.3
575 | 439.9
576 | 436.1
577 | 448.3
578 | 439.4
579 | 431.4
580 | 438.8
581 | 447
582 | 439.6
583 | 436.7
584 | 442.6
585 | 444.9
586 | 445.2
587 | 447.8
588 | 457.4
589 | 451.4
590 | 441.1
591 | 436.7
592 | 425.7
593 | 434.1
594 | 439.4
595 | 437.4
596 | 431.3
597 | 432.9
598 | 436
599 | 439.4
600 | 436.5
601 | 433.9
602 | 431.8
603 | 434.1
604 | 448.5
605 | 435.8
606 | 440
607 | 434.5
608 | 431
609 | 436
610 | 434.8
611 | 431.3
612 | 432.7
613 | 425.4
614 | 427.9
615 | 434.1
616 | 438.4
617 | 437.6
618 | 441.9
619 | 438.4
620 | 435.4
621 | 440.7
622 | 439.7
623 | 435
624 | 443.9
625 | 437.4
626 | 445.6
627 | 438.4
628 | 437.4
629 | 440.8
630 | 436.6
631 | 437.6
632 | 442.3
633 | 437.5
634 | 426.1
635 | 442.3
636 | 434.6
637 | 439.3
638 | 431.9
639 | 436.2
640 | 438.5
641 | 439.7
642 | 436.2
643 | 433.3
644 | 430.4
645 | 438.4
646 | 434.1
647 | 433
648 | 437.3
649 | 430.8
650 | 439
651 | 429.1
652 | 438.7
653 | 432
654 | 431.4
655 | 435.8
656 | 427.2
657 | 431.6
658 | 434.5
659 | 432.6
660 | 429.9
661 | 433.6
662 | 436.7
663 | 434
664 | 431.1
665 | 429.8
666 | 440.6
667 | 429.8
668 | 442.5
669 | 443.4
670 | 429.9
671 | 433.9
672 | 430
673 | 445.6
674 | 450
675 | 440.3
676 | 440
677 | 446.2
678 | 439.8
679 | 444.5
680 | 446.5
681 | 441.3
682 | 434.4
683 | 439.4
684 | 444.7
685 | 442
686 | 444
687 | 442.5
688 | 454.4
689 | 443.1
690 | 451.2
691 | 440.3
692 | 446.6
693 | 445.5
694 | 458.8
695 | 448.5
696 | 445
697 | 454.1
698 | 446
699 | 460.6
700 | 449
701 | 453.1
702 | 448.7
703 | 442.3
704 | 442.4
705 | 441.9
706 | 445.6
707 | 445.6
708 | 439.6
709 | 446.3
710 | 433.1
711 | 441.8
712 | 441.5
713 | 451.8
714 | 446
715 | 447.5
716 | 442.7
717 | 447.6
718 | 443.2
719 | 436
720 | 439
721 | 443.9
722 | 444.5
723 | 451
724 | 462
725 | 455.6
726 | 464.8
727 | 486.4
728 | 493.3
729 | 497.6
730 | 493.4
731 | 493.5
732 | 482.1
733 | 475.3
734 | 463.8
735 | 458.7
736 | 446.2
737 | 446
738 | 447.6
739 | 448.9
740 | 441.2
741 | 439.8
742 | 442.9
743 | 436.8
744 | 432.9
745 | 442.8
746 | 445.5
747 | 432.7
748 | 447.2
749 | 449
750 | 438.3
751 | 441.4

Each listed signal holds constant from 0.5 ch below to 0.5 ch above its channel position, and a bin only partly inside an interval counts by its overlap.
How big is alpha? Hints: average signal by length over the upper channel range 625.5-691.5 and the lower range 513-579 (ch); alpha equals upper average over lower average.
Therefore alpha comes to 1.24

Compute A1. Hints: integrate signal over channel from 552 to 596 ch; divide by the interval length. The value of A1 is 438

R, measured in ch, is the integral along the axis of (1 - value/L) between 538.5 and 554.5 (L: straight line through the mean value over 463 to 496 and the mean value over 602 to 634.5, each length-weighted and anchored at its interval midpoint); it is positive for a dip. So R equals 3.2 ch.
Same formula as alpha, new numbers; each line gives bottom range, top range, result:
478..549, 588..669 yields 1.25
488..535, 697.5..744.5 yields 1.30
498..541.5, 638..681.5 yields 1.36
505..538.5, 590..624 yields 1.43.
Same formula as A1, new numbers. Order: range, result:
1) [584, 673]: 436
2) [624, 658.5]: 436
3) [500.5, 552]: 320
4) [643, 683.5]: 436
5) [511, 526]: 324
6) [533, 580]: 382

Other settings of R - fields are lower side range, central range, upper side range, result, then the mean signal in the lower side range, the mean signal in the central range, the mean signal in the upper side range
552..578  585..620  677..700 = 0.13 ch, 436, 437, 446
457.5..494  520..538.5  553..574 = 7.70 ch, 415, 250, 437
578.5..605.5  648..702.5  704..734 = 1.18 ch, 439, 441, 456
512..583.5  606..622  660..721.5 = -1.52 ch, 358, 435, 443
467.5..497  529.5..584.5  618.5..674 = 6.26 ch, 415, 377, 436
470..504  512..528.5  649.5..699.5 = 4.38 ch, 415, 308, 440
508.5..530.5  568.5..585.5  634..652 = -3.29 ch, 314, 442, 435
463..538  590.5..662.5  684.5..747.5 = -3.43 ch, 367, 436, 451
